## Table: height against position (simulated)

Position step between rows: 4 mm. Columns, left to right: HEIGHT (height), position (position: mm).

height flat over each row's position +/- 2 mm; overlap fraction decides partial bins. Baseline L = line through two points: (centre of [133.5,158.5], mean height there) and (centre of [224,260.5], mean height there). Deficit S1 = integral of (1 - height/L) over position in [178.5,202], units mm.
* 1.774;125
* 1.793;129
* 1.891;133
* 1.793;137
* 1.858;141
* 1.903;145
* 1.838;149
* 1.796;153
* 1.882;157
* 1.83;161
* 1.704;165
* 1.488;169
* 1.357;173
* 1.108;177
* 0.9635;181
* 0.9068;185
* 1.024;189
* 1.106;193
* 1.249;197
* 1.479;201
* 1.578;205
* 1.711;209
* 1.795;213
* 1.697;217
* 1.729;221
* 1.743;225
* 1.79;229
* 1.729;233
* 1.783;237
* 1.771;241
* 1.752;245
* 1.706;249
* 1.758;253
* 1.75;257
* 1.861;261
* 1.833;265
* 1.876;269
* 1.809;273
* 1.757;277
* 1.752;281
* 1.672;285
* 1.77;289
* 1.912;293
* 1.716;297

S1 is 9.10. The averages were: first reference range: 1.85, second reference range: 1.76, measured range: 1.11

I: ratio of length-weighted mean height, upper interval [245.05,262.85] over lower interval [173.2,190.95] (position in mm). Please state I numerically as 1.70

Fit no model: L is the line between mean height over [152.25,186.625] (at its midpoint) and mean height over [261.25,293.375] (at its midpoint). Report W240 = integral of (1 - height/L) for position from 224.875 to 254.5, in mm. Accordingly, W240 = -1.5 mm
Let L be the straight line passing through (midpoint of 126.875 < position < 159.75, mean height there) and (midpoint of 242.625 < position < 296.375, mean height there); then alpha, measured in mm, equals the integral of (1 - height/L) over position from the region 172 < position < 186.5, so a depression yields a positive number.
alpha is 6.0 mm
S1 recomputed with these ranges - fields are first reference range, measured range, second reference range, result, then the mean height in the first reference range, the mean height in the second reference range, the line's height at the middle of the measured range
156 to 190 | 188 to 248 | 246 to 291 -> -1.80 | 1.36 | 1.78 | 1.55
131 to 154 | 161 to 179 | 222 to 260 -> 3.58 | 1.85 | 1.76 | 1.82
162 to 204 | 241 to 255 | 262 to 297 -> -1.07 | 1.26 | 1.79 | 1.62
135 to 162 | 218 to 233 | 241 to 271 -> 0.48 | 1.84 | 1.79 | 1.8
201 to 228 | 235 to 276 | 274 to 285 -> -1.49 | 1.69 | 1.74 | 1.73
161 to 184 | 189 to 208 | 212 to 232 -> 2.76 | 1.35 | 1.75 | 1.56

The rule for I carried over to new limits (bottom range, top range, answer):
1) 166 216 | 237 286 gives 1.34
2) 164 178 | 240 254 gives 1.23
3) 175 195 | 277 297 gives 1.73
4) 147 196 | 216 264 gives 1.24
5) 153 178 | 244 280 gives 1.12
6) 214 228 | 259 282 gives 1.05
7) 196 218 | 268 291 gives 1.11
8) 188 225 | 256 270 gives 1.21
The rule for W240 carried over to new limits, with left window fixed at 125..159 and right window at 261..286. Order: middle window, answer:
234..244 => 0.20 mm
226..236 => 0.27 mm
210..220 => 0.41 mm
